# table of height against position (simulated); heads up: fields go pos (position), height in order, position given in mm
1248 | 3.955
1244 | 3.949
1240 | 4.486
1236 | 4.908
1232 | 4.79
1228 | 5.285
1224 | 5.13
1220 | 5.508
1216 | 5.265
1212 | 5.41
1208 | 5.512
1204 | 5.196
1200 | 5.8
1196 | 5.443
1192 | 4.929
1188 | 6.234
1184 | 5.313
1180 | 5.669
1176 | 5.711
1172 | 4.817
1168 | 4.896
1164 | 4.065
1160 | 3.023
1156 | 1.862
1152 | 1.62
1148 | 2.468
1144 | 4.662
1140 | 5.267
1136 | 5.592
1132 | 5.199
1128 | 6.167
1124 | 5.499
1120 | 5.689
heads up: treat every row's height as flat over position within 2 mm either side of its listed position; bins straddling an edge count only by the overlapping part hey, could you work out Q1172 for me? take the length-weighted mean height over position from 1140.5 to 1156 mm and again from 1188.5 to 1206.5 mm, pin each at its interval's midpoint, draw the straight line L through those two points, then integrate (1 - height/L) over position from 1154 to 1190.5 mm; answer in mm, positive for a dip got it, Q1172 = -3.09 mm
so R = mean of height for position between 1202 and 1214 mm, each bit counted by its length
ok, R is 5.37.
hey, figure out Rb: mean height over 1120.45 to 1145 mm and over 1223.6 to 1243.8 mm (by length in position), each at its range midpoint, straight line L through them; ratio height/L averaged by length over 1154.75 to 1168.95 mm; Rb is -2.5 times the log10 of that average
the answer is 0.46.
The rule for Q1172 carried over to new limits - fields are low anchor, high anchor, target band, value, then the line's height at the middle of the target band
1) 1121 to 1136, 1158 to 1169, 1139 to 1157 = 6.2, 4.67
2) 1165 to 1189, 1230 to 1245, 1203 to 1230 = -2.7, 4.84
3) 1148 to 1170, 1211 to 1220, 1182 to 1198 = -4.4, 4.32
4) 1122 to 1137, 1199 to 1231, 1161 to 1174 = 2.4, 5.5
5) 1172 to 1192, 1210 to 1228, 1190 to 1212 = 0.2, 5.44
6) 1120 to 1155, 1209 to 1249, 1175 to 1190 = -3.2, 4.72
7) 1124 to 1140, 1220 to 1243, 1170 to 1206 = -1.7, 5.22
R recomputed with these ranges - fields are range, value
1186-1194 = 5.58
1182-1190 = 5.77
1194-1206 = 5.48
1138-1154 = 3.5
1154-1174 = 3.73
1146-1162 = 2.24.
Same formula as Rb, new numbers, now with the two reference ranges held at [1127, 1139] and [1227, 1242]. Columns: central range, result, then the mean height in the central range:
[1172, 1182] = -0.052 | 5.52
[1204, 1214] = -0.080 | 5.41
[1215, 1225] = -0.080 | 5.32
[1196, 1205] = -0.088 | 5.52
